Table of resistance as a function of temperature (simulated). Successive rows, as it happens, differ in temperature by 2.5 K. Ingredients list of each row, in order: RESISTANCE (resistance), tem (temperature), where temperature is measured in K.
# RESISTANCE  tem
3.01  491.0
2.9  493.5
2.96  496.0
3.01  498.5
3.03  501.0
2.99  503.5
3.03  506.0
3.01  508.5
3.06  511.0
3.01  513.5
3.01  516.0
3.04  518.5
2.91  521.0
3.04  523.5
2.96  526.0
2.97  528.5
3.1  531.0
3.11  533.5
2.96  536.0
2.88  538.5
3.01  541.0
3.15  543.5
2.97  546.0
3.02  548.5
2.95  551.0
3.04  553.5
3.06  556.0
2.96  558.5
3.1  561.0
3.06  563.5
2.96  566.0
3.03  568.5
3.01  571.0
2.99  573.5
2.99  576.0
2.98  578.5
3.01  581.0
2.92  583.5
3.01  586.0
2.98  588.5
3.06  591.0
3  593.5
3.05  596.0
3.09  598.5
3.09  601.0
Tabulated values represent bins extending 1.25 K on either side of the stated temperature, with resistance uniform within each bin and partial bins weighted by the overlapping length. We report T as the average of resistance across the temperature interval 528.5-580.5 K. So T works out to 3.02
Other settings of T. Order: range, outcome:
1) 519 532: 3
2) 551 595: 3.01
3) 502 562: 3.01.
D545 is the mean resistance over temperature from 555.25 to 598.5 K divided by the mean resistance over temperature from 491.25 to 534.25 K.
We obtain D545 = 1.00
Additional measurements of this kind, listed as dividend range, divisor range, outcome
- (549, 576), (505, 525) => 1.00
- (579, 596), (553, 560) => 0.99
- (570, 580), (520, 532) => 1.00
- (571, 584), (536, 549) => 0.99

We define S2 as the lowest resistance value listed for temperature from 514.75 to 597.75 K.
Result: 2.88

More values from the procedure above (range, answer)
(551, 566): 2.95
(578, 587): 2.92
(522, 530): 2.96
